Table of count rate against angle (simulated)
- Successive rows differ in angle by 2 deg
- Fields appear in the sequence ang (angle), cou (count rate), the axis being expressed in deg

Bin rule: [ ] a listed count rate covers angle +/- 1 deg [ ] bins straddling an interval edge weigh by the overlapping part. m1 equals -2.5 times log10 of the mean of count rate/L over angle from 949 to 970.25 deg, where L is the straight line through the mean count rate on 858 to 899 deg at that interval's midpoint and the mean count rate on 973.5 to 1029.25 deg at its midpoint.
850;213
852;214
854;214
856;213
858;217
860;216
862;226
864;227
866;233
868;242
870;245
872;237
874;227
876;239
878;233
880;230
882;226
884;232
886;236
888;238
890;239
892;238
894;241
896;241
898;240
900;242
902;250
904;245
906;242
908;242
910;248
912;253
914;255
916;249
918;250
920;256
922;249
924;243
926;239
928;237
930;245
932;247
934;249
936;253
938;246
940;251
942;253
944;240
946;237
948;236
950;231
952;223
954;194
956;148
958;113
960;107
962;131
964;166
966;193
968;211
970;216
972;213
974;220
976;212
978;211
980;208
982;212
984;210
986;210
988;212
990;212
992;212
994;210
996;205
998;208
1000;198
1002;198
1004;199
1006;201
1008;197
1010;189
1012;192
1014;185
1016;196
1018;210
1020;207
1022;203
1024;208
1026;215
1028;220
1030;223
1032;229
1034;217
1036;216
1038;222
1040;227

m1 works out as 0.23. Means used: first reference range 234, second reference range 206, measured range 174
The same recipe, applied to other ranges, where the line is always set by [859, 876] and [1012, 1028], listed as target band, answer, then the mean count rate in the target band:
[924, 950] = -0.116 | 244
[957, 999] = 0.088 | 195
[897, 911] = -0.087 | 244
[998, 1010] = 0.044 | 199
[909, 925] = -0.126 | 250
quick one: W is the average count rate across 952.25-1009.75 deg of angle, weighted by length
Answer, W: 194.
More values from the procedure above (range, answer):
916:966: 219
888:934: 245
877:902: 237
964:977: 207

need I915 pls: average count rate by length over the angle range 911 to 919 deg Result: 252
